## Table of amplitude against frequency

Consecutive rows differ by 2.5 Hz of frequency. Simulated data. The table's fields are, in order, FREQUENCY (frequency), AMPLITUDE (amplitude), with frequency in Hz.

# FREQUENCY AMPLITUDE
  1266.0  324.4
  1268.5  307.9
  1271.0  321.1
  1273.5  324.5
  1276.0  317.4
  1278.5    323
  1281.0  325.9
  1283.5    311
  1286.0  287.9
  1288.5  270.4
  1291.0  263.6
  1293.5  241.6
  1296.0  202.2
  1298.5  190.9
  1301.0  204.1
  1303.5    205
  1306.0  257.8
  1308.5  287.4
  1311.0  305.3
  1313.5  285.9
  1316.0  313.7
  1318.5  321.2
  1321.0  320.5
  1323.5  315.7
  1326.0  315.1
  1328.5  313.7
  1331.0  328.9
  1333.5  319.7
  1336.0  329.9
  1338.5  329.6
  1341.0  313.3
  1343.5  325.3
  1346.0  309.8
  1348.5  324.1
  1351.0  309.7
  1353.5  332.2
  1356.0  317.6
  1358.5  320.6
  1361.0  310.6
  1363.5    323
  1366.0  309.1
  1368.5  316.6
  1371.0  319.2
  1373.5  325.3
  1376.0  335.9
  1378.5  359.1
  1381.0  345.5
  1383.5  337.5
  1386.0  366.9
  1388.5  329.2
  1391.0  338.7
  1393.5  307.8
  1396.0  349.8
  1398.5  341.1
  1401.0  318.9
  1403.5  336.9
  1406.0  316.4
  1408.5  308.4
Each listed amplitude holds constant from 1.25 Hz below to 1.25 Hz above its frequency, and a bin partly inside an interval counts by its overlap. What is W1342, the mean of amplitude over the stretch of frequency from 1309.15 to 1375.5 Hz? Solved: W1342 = 317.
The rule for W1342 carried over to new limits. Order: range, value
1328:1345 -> 323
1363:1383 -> 330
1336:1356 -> 321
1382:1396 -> 337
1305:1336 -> 308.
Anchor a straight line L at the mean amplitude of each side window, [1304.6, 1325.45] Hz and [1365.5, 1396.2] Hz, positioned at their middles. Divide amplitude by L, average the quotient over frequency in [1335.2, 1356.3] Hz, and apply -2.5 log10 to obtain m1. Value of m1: -0.02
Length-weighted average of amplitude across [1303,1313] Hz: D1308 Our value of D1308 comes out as 270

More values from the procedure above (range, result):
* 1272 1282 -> 323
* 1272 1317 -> 273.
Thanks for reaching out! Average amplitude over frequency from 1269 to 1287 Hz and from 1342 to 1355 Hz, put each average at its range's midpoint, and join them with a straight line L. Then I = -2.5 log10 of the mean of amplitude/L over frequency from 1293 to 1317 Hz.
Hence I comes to 0.26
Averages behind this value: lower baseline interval 316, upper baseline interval 320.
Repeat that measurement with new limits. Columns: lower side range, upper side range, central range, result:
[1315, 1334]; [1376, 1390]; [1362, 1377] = 0.062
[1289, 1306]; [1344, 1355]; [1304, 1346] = -0.135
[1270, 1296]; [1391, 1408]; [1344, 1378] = -0.012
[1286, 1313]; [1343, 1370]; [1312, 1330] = -0.146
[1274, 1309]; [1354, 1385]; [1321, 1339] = -0.092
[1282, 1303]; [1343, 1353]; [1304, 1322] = -0.083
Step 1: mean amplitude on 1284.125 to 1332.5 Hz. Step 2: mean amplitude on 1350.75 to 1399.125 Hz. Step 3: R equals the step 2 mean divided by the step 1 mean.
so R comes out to 1.2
